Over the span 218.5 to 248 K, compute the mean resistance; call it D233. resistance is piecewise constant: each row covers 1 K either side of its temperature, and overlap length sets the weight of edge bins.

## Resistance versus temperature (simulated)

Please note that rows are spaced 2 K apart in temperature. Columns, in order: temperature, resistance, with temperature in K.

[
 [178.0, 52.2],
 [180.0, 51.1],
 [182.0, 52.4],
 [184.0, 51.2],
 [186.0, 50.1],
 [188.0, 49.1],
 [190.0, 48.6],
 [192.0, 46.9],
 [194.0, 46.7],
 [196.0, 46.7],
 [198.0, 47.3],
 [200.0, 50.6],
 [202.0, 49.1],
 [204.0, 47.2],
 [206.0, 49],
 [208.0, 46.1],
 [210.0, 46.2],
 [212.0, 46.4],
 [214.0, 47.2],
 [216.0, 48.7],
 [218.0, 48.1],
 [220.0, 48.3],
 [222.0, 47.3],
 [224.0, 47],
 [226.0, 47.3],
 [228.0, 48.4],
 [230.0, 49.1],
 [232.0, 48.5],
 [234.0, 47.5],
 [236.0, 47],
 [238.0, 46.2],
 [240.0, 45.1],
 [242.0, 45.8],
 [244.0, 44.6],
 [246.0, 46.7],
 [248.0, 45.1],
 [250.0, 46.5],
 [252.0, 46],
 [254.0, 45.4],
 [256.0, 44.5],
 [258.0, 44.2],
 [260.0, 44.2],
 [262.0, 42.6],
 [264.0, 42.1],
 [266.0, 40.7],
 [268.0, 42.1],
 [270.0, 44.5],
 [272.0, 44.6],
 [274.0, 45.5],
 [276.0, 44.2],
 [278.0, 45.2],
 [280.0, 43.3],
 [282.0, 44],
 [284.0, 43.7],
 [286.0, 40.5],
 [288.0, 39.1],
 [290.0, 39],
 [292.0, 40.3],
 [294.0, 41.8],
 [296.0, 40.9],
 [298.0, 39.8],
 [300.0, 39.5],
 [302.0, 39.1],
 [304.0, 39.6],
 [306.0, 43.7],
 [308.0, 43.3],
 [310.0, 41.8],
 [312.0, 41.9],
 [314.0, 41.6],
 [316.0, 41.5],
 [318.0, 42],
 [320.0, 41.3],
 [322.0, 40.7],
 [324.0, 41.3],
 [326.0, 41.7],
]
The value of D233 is 47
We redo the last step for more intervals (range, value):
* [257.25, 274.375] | 43.3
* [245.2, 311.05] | 42.8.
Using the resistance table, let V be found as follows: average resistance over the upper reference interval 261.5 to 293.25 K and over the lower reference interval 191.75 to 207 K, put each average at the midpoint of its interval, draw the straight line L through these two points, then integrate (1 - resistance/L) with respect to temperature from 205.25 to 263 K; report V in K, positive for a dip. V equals -1.2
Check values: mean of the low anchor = 48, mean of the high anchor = 42.6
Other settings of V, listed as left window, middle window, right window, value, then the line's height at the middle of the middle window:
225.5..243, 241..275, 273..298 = 0.4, 44.9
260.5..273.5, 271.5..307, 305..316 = 0.7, 42.6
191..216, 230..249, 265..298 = -0.5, 45.1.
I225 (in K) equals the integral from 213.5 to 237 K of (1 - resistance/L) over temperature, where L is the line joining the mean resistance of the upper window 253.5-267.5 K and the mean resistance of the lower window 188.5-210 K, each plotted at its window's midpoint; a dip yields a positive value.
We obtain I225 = -1.0 K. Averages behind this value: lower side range 47.8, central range 47.9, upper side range 43.3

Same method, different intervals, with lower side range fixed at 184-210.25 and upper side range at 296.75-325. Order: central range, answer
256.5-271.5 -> 0.36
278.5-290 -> 0.23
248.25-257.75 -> -0.15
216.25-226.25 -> -0.22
